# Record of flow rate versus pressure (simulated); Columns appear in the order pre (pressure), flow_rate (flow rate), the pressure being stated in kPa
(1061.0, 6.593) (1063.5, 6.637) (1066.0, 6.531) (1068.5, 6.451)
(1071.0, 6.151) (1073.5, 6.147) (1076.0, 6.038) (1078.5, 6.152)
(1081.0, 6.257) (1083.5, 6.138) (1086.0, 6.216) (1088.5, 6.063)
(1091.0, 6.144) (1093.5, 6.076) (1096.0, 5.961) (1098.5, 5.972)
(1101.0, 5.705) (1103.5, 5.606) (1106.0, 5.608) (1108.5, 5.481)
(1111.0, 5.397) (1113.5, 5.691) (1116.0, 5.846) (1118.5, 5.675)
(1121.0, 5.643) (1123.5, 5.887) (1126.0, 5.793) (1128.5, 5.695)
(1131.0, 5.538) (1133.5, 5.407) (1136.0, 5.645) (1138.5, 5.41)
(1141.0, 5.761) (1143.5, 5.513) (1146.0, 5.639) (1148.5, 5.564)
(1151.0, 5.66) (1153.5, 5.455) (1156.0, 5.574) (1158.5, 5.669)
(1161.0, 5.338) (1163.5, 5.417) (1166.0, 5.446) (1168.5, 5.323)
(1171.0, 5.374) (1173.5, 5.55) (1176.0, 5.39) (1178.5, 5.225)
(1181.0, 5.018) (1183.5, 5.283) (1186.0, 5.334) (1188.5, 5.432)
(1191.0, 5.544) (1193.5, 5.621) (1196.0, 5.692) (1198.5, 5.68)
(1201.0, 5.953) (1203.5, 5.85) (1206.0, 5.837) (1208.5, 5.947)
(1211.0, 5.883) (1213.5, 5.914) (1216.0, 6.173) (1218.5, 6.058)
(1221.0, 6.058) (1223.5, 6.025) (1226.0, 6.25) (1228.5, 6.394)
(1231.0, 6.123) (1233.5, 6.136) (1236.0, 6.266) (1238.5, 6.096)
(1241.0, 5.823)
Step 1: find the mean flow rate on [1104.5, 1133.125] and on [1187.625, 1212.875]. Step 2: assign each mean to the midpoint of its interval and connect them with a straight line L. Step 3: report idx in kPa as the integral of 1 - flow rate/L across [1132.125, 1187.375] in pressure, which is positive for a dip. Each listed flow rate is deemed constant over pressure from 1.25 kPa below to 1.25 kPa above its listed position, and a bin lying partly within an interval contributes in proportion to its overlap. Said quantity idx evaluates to 2.4 kPa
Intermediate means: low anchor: 5.65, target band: 5.45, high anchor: 5.75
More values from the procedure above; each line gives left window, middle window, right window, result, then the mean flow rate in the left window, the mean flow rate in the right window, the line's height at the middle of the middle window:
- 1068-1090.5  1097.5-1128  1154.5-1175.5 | 1.0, 6.17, 5.46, 5.89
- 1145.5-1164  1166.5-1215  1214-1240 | 2.3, 5.54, 6.15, 5.84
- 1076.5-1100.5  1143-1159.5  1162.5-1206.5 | 0.3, 6.09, 5.49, 5.7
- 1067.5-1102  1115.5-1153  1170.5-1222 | 1.7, 6.11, 5.66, 5.91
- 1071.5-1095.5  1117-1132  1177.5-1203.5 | 0.5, 6.13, 5.5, 5.89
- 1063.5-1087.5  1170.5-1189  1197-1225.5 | 2.2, 6.25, 5.95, 6.02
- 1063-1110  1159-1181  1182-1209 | 1.4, 6.06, 5.64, 5.74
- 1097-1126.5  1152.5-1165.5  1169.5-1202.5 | 0.1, 5.69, 5.47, 5.55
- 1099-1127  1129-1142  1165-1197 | 0.1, 5.67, 5.4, 5.58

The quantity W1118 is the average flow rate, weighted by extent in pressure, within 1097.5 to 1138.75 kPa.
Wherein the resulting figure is 5.65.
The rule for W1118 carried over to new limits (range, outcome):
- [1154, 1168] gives 5.48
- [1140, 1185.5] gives 5.45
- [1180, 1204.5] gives 5.54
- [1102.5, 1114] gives 5.55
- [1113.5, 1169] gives 5.59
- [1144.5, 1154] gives 5.59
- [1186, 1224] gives 5.82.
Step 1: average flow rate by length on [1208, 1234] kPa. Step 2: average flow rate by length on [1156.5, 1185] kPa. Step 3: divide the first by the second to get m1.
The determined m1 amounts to 1.1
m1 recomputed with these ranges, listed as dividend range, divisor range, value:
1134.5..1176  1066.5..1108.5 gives 0.91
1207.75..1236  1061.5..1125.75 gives 1.02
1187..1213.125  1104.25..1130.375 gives 1.01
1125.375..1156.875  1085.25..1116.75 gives 0.96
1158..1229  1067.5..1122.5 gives 0.96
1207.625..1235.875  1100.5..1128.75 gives 1.08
